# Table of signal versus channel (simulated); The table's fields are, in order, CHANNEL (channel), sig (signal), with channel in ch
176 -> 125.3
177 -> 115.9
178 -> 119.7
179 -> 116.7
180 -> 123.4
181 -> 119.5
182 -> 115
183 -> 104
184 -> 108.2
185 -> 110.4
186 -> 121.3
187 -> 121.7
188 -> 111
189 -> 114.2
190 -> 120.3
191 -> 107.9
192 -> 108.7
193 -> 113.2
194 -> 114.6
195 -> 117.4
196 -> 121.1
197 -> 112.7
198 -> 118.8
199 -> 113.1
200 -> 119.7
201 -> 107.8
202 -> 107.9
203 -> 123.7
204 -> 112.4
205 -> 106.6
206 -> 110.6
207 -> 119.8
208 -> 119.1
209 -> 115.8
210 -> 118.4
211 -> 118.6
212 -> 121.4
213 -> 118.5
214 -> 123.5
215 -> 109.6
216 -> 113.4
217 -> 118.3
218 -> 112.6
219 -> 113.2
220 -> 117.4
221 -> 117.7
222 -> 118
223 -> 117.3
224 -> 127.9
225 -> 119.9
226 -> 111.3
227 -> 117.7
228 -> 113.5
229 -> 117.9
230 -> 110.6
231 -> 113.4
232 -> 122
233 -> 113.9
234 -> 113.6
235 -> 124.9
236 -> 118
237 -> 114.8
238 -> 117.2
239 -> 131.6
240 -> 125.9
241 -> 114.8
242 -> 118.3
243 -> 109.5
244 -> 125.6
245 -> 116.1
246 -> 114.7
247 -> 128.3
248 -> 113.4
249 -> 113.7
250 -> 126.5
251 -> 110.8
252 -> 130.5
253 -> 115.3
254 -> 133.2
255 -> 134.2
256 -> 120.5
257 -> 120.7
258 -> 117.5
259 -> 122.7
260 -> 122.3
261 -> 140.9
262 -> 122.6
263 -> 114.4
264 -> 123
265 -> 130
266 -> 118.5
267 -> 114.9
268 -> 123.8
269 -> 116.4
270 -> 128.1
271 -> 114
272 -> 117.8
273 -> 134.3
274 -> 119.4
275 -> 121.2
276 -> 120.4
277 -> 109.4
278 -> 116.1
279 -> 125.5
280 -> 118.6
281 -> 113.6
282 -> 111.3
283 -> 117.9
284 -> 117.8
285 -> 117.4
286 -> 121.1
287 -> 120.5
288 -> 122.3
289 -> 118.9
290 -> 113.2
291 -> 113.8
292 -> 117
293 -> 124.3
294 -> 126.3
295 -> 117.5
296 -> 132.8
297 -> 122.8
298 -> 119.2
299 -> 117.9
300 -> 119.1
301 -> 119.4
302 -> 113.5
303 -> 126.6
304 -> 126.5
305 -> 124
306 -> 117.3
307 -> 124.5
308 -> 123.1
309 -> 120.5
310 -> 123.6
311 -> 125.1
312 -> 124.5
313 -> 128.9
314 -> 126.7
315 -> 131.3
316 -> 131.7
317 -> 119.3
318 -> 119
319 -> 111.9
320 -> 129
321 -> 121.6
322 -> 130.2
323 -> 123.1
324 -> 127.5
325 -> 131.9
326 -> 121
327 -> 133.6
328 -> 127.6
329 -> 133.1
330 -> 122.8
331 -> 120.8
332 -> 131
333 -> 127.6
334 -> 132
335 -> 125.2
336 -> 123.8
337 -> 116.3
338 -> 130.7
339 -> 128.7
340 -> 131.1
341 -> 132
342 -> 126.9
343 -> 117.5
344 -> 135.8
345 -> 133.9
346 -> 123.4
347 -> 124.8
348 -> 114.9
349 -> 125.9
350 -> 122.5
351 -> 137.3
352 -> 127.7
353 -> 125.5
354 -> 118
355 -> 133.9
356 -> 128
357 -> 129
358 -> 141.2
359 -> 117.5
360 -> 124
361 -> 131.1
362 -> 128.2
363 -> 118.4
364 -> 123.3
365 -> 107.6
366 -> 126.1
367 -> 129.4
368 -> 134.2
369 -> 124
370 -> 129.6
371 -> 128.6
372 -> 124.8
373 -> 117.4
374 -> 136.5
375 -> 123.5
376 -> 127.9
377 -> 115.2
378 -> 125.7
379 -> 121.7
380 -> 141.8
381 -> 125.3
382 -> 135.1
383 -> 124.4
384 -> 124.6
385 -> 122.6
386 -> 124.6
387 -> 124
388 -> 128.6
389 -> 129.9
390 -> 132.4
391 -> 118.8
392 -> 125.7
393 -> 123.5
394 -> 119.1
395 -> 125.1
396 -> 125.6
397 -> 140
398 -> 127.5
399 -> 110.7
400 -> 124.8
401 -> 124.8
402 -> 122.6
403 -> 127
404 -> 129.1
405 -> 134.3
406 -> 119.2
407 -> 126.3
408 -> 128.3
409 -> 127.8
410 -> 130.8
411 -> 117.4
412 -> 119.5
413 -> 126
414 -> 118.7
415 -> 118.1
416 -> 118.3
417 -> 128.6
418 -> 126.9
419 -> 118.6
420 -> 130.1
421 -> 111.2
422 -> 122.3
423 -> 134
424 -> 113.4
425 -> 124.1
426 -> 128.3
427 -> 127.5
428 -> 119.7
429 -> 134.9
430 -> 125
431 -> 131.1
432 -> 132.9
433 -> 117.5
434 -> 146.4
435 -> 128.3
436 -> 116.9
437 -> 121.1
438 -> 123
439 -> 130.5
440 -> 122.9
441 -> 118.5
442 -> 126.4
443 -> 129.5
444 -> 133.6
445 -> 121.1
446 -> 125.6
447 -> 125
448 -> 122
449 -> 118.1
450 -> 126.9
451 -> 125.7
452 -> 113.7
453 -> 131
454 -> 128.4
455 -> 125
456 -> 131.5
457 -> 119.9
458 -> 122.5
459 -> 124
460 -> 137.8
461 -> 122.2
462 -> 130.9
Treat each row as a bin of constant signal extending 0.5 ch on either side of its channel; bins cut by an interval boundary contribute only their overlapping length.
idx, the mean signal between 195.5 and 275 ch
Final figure 119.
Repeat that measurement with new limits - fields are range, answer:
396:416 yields 125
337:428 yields 126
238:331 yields 122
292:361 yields 125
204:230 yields 117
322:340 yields 127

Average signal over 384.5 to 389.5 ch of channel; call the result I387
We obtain 126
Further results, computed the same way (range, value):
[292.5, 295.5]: 123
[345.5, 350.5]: 122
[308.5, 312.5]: 123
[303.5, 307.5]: 123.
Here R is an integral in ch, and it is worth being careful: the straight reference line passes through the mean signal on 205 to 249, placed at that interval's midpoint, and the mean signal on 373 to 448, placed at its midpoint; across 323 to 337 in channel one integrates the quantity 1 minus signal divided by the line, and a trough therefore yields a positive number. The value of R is -0.6 ch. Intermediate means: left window 117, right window 125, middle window 127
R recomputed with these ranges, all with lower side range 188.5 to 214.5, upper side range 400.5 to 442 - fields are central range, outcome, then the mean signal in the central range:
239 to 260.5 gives -0.6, 121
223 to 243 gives -0.2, 118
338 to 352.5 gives -0.7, 127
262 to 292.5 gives -0.1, 119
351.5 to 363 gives -0.5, 127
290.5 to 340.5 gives -1.6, 124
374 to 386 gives -0.3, 127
